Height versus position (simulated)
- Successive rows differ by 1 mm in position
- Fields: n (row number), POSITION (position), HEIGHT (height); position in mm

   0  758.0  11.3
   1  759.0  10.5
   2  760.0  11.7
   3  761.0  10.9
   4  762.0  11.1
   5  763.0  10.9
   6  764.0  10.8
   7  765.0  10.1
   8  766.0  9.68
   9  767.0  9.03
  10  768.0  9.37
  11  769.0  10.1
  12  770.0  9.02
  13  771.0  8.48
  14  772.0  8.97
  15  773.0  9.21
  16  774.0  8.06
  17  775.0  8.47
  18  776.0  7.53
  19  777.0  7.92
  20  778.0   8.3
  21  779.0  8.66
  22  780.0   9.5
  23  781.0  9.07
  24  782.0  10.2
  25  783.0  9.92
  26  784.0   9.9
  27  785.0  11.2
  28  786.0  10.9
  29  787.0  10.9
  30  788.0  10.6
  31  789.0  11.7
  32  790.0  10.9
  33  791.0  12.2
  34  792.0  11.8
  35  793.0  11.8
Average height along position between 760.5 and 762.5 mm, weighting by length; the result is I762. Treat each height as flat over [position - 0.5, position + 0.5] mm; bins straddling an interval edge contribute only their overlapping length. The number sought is 11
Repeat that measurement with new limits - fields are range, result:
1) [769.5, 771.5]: 8.75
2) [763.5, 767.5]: 9.9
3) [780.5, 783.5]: 9.73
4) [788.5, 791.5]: 11.6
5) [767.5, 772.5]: 9.19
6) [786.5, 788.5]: 10.8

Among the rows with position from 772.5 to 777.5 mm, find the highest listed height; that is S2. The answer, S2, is 9.21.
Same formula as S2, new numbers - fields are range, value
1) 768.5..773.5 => 10.1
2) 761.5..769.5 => 11.1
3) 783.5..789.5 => 11.7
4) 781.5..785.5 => 11.2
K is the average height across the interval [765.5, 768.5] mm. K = 9.36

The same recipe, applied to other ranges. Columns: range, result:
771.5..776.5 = 8.45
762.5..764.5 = 10.9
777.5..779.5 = 8.48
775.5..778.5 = 7.92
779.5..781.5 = 9.29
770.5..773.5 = 8.89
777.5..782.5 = 9.15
